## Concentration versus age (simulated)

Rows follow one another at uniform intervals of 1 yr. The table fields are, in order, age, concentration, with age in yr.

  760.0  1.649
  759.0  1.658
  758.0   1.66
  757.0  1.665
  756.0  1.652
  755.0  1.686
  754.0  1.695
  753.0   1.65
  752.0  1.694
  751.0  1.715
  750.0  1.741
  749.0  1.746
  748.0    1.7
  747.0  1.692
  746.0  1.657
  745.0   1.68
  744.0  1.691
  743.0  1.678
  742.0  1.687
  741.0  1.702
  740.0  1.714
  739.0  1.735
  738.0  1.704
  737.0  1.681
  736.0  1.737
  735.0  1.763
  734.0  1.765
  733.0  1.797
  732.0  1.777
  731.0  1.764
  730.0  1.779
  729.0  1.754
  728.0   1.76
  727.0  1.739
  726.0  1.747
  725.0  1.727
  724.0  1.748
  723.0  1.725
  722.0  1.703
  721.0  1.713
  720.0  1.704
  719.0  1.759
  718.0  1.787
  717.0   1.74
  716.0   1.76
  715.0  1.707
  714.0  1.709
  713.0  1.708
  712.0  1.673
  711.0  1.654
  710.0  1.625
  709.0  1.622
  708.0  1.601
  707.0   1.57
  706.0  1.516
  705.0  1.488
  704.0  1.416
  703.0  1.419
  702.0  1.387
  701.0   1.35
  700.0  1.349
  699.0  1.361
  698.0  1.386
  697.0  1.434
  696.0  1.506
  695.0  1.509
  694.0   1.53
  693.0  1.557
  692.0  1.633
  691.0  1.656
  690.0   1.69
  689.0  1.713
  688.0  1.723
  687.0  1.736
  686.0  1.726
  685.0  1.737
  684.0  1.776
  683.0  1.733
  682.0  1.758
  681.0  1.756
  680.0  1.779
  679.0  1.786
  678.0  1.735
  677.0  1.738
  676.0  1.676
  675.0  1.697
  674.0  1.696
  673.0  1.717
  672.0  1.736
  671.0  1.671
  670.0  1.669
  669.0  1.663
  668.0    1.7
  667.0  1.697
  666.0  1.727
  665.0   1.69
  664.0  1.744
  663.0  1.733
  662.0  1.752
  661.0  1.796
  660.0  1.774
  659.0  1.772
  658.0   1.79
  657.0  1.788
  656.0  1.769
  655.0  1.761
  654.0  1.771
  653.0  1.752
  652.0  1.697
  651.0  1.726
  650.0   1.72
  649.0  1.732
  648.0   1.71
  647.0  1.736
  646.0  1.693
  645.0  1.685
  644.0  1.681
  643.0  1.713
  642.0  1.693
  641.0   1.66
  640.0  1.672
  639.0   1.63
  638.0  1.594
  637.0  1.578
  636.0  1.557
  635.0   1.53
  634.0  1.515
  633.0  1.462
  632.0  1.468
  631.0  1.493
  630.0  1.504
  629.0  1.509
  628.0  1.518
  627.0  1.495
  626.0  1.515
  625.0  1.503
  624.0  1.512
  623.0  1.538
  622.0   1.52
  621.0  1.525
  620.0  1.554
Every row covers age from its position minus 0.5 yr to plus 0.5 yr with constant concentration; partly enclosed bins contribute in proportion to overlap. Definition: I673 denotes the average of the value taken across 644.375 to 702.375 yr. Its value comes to 1.68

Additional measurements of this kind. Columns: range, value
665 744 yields 1.67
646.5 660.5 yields 1.75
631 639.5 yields 1.54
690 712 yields 1.51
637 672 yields 1.71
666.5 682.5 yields 1.72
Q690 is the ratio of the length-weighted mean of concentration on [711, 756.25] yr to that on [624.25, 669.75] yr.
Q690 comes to 1.04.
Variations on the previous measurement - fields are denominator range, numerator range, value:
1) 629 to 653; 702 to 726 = 1.01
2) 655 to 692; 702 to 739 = 0.98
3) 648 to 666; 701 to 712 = 0.87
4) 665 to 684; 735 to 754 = 0.99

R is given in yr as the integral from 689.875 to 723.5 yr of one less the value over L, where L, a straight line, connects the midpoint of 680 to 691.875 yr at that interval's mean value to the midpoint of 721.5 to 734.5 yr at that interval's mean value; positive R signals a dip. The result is 3.0 yr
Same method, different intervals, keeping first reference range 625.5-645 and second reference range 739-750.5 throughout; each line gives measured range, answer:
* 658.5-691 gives -2.2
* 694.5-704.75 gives 1.5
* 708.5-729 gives -0.6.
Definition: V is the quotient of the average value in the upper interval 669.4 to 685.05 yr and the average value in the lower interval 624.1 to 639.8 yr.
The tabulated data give 1.13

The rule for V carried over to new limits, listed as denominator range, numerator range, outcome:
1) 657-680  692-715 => 0.88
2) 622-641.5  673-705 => 1.05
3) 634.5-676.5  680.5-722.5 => 0.95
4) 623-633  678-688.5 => 1.17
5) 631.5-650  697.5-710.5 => 0.90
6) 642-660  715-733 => 1.01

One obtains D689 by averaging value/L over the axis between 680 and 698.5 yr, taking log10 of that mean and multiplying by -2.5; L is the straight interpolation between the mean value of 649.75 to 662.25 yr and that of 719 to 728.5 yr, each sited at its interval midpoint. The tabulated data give 0.06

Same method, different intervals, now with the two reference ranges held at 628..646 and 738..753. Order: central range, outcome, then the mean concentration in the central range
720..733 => -0.041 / 1.75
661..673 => -0.061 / 1.71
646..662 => -0.095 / 1.75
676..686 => -0.075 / 1.75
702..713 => 0.070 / 1.56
